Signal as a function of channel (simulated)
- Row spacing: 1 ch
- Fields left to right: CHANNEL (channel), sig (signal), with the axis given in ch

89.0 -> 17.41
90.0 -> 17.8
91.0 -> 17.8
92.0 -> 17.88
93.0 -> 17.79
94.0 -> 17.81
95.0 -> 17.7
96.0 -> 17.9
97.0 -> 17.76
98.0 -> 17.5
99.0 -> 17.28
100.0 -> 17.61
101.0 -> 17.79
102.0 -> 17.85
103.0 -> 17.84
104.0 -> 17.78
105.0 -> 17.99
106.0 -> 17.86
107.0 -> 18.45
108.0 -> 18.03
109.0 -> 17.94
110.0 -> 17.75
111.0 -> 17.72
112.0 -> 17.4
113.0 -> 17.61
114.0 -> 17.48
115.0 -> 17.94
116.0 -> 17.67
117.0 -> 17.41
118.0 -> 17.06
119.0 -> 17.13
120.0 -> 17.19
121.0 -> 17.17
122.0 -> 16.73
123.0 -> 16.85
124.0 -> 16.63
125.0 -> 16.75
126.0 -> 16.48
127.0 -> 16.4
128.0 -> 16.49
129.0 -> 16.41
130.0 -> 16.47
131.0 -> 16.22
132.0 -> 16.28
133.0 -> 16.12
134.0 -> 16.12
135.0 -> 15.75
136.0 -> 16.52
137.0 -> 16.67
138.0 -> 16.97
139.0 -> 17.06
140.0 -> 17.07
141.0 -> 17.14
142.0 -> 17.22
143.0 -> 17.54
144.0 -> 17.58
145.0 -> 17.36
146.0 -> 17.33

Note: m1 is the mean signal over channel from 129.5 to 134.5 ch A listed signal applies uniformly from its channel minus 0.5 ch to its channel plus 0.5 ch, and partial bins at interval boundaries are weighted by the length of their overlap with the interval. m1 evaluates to 16.2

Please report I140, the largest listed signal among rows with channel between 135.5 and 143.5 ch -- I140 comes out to 17.54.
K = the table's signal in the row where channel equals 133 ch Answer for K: 16.12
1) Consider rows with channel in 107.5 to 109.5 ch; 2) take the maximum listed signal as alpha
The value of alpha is 18.03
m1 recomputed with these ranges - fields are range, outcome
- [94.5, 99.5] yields 17.6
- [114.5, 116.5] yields 17.8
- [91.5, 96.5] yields 17.8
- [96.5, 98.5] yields 17.6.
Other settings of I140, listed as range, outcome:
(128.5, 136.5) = 16.52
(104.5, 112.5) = 18.45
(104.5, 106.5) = 17.99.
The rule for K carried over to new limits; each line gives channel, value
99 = 17.28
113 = 17.61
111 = 17.72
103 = 17.84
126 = 16.48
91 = 17.8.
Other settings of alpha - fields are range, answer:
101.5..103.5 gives 17.85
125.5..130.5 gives 16.49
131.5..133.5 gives 16.28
